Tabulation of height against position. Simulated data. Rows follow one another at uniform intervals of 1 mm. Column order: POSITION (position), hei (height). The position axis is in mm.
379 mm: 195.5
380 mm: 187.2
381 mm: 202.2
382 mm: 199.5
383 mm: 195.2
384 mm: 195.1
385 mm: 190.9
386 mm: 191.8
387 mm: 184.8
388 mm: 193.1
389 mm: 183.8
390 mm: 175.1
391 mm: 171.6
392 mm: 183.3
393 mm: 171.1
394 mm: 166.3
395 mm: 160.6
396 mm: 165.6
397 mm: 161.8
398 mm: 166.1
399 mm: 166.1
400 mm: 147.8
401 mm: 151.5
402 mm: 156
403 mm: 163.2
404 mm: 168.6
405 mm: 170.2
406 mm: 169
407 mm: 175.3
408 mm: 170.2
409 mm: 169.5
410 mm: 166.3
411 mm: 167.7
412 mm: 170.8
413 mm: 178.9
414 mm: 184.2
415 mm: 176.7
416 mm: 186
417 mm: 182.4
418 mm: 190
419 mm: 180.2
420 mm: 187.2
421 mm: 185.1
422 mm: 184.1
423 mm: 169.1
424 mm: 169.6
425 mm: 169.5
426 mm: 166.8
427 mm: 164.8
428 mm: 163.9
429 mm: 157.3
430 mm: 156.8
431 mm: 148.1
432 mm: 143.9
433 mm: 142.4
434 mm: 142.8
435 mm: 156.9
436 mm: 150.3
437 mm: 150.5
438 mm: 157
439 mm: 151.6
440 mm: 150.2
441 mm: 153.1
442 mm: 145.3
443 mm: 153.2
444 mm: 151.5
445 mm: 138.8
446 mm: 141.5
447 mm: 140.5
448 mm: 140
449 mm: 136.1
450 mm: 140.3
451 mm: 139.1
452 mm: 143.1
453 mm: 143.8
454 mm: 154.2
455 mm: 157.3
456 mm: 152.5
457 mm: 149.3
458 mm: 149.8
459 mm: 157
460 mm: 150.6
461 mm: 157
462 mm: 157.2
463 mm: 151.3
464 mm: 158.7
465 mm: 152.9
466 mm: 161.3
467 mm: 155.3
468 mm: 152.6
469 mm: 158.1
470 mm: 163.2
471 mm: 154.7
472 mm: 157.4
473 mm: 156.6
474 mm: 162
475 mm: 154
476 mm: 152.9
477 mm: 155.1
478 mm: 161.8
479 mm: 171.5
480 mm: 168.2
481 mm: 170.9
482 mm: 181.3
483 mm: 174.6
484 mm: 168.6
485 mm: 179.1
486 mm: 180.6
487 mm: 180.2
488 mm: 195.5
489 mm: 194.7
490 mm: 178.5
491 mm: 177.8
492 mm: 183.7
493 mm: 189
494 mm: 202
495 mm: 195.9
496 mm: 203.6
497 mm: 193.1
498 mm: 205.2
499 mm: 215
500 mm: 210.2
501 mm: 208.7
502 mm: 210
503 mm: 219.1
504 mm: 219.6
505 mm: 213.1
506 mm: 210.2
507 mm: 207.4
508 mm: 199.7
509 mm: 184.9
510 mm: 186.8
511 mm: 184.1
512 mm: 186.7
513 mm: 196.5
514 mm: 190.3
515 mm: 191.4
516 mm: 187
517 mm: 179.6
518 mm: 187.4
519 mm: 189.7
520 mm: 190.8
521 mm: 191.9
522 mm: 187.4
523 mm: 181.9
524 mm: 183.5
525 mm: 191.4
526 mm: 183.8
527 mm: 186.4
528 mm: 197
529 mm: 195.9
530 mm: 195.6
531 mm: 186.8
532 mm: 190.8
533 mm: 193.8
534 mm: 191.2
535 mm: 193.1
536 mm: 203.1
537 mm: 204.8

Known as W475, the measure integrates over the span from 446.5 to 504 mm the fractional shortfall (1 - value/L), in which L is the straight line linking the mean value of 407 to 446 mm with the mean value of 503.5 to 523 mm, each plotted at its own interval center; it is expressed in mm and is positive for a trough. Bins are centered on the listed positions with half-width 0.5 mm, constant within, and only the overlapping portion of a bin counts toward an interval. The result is 3.7 mm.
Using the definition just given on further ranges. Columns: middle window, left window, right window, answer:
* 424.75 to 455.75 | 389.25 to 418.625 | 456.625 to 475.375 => 2.3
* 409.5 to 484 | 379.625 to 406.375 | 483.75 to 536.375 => 9.9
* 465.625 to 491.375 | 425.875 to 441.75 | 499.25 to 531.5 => 1.2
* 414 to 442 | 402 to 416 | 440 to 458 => -0.8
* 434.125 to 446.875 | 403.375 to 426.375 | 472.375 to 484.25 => 1.6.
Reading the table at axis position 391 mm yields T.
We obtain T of 171.6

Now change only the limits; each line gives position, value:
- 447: 140.5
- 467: 155.3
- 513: 196.5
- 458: 149.8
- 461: 157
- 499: 215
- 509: 184.9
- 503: 219.1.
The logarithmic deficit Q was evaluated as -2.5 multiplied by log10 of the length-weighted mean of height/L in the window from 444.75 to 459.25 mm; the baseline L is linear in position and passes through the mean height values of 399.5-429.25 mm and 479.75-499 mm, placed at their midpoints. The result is 0.225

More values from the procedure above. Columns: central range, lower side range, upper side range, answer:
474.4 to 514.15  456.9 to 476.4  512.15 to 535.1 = -0.10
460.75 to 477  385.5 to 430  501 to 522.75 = 0.19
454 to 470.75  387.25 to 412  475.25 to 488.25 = 0.10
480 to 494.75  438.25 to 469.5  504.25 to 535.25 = -0.07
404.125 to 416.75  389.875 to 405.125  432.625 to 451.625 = -0.09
